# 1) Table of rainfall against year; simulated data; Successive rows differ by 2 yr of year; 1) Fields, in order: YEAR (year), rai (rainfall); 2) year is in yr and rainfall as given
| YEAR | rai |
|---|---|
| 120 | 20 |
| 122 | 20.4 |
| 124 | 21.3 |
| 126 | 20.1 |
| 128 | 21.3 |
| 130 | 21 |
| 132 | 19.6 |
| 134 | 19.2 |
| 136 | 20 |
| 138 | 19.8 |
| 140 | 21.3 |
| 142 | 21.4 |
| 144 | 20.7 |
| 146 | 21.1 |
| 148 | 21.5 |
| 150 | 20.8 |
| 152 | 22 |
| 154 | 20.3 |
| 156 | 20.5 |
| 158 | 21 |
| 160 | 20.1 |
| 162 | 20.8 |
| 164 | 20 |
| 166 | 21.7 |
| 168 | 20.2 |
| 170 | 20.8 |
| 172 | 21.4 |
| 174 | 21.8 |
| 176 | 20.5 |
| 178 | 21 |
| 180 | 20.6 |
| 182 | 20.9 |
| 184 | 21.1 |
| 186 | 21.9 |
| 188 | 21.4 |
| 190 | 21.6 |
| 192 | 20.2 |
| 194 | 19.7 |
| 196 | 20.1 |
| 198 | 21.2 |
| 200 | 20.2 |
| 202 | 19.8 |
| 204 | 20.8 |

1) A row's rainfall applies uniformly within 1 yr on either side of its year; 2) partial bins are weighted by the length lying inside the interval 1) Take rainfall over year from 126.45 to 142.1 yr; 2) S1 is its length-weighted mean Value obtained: 20.4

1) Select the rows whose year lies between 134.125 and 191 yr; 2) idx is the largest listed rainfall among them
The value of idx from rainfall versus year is 22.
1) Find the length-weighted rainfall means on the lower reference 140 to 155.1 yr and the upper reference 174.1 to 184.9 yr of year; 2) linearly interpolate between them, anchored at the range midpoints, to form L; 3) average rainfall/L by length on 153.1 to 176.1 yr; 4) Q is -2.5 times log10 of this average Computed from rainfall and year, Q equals 0.01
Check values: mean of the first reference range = 21.1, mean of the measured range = 20.8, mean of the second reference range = 20.9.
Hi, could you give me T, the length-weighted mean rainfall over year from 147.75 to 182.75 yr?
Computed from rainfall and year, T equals 20.9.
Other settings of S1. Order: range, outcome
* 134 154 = 20.8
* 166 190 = 21.1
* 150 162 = 20.8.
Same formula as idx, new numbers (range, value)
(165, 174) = 21.8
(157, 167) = 21.7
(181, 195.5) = 21.9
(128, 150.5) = 21.5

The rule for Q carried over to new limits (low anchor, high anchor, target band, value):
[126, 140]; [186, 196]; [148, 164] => -0.02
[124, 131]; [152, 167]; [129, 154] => 0.01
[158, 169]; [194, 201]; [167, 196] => -0.02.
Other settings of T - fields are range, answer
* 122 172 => 20.7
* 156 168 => 20.7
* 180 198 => 20.9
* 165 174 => 21.1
